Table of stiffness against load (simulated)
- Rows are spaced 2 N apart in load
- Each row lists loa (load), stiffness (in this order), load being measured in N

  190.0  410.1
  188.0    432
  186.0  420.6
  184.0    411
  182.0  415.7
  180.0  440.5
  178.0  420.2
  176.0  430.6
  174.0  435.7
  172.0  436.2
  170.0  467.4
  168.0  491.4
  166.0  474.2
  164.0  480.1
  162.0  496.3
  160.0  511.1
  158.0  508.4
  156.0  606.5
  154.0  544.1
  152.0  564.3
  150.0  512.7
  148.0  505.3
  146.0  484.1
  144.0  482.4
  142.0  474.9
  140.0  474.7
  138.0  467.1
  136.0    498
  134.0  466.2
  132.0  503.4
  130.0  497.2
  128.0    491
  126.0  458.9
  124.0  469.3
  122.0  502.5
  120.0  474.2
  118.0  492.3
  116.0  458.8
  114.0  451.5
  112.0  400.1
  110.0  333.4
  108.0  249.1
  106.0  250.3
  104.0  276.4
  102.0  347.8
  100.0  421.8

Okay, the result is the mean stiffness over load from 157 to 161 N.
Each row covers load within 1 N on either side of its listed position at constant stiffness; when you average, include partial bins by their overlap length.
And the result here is 510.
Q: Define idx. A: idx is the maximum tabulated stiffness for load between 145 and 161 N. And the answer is 606.5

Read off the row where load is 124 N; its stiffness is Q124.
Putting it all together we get 469.3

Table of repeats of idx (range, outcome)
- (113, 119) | 492.3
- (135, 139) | 498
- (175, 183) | 440.5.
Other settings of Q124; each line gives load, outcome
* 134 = 466.2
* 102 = 347.8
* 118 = 492.3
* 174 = 435.7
